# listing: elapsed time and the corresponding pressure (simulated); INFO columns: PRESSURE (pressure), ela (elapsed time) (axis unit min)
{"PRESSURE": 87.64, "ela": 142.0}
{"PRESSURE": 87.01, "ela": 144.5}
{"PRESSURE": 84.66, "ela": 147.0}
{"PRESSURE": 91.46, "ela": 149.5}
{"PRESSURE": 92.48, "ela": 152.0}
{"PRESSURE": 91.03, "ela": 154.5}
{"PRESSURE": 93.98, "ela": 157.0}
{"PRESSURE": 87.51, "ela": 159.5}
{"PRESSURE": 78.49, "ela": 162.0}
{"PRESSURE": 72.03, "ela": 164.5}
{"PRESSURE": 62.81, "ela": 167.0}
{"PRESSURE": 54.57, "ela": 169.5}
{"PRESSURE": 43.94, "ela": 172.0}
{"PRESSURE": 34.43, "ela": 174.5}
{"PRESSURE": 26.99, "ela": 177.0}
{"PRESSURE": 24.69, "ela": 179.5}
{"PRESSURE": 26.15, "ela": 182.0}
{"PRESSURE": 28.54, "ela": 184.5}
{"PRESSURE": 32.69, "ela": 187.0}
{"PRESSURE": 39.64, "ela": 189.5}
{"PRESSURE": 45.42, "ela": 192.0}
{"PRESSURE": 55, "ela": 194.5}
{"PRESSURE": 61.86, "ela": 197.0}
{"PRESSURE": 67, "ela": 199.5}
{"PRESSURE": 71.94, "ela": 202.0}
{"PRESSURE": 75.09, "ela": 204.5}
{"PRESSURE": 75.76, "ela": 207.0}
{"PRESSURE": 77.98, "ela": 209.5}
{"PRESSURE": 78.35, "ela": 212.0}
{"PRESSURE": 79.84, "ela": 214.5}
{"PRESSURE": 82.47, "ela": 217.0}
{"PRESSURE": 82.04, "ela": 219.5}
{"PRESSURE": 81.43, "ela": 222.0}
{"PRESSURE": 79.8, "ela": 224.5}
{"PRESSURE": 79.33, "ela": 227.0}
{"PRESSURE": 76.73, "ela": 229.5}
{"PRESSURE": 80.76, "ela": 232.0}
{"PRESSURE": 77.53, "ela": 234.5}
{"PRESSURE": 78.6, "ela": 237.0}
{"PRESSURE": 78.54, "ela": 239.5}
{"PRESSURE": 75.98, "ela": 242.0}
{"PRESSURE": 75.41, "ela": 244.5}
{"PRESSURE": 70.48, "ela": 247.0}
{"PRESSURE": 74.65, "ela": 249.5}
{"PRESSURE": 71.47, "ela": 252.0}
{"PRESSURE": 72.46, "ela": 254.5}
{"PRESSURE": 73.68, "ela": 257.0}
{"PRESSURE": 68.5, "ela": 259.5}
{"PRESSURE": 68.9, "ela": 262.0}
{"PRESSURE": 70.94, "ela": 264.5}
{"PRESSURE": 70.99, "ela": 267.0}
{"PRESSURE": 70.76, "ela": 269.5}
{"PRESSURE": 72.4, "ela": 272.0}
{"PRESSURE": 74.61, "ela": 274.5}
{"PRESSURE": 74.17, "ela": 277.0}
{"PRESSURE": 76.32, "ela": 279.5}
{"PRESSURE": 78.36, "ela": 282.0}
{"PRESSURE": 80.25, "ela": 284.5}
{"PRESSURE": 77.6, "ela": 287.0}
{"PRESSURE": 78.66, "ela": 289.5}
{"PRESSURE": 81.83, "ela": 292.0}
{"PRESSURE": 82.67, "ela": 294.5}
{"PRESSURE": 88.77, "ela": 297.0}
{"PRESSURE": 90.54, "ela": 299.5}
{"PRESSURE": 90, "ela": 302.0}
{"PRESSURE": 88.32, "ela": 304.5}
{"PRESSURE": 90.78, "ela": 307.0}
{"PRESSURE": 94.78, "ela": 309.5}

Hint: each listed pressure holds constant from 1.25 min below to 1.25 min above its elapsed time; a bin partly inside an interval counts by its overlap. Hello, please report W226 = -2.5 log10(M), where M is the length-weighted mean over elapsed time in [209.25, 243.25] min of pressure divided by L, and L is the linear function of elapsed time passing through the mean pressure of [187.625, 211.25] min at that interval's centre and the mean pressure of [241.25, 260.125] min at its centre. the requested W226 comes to -0.167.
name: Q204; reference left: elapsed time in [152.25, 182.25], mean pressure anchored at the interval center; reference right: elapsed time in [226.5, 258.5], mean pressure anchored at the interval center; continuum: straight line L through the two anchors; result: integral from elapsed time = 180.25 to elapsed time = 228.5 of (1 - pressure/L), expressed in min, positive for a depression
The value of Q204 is 3.3 min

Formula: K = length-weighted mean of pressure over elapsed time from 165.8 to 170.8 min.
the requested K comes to 58.5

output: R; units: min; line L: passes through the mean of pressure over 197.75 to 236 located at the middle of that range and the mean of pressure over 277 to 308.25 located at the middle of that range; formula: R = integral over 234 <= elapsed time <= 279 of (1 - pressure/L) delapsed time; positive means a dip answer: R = 4.0 min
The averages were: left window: 77.5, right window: 83.3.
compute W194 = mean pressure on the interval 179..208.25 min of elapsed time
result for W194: 51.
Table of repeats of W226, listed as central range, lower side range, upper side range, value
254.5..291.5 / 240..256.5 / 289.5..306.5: 0.08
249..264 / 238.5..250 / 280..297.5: 0.07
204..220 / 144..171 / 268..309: 0.03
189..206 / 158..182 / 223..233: 0.09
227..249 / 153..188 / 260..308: -0.12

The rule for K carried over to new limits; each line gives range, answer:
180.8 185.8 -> 27.4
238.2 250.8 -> 75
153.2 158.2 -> 92.5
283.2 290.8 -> 78.9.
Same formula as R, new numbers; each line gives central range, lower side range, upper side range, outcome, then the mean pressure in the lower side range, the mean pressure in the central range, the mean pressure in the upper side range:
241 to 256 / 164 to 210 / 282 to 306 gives -0.77 min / 50.6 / 73.4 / 84.1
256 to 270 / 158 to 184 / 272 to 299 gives 0.60 min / 50.9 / 70.6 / 79.3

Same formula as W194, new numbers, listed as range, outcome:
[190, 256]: 73.7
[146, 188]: 60.4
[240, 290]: 73.8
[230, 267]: 74.1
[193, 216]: 71.3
